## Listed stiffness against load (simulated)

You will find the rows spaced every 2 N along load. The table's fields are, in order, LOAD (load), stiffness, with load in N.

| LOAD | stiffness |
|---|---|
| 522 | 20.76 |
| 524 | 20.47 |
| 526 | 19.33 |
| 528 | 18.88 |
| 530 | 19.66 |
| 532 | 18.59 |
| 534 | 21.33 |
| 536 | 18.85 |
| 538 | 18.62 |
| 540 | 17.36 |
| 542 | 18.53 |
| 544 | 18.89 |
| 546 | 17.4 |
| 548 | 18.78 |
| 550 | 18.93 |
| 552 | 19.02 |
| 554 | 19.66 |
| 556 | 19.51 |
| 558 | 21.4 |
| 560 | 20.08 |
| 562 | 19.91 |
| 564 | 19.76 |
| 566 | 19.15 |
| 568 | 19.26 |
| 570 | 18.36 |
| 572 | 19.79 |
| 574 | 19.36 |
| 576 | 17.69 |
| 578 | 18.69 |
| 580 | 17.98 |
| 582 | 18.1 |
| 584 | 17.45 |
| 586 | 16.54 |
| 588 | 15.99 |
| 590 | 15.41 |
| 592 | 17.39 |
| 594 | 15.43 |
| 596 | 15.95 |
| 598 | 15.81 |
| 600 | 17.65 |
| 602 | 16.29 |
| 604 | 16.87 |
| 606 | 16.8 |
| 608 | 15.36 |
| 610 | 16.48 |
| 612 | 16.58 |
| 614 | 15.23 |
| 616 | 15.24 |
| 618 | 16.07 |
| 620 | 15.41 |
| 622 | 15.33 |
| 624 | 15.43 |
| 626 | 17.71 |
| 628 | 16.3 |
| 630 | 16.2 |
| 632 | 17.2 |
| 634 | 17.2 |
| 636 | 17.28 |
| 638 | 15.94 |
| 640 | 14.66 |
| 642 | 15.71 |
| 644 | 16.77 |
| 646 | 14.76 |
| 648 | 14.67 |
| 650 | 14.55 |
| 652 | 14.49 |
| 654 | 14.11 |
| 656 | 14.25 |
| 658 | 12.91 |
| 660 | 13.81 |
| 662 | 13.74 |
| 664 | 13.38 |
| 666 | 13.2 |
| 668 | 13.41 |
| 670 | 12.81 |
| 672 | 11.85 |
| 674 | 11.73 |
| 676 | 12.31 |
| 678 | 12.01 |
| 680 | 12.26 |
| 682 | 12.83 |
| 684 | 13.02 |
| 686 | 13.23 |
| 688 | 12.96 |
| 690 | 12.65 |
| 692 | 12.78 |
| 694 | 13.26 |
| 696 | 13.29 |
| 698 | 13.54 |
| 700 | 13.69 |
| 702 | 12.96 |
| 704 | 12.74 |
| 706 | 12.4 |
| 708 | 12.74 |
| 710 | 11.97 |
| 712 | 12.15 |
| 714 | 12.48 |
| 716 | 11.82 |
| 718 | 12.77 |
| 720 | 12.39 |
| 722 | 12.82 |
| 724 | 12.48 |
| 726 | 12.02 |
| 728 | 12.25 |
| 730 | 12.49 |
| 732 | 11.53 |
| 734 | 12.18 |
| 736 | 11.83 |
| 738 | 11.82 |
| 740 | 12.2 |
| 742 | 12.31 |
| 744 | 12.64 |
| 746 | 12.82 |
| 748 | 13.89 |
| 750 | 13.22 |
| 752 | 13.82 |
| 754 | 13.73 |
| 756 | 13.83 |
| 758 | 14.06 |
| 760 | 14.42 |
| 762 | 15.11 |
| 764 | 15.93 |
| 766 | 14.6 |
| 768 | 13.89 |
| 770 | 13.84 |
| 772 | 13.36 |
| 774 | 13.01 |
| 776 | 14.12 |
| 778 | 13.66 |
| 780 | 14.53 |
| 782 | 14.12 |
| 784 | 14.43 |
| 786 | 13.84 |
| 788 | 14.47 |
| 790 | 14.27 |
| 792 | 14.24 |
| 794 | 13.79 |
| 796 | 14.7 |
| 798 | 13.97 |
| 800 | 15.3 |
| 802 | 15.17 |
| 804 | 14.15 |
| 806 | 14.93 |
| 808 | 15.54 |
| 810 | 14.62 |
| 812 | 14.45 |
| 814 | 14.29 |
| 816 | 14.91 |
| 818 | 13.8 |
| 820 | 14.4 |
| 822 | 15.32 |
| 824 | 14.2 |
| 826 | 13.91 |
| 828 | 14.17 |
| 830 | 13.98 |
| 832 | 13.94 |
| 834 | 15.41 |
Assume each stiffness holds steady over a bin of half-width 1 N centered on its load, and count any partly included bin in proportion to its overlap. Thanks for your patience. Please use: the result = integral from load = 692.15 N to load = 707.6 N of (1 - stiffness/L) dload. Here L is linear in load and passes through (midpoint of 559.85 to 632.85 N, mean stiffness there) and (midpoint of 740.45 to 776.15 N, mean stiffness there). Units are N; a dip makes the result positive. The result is 1.9 N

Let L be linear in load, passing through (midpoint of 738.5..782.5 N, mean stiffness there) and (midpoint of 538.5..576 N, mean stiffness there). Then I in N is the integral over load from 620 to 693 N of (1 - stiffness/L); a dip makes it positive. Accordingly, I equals 10.0 N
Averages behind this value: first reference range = 19.1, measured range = 14.3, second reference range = 13.8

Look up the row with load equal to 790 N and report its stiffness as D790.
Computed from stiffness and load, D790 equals 14.27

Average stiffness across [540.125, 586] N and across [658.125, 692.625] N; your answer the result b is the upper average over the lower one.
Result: 0.68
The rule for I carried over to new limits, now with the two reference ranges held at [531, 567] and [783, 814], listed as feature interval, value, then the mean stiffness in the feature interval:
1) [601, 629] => 2.9 N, 16.1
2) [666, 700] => 7.9 N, 12.8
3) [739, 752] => 2.2 N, 12.9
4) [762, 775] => 0.8 N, 14.2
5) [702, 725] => 5.2 N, 12.5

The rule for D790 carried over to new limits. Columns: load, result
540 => 17.36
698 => 13.54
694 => 13.26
